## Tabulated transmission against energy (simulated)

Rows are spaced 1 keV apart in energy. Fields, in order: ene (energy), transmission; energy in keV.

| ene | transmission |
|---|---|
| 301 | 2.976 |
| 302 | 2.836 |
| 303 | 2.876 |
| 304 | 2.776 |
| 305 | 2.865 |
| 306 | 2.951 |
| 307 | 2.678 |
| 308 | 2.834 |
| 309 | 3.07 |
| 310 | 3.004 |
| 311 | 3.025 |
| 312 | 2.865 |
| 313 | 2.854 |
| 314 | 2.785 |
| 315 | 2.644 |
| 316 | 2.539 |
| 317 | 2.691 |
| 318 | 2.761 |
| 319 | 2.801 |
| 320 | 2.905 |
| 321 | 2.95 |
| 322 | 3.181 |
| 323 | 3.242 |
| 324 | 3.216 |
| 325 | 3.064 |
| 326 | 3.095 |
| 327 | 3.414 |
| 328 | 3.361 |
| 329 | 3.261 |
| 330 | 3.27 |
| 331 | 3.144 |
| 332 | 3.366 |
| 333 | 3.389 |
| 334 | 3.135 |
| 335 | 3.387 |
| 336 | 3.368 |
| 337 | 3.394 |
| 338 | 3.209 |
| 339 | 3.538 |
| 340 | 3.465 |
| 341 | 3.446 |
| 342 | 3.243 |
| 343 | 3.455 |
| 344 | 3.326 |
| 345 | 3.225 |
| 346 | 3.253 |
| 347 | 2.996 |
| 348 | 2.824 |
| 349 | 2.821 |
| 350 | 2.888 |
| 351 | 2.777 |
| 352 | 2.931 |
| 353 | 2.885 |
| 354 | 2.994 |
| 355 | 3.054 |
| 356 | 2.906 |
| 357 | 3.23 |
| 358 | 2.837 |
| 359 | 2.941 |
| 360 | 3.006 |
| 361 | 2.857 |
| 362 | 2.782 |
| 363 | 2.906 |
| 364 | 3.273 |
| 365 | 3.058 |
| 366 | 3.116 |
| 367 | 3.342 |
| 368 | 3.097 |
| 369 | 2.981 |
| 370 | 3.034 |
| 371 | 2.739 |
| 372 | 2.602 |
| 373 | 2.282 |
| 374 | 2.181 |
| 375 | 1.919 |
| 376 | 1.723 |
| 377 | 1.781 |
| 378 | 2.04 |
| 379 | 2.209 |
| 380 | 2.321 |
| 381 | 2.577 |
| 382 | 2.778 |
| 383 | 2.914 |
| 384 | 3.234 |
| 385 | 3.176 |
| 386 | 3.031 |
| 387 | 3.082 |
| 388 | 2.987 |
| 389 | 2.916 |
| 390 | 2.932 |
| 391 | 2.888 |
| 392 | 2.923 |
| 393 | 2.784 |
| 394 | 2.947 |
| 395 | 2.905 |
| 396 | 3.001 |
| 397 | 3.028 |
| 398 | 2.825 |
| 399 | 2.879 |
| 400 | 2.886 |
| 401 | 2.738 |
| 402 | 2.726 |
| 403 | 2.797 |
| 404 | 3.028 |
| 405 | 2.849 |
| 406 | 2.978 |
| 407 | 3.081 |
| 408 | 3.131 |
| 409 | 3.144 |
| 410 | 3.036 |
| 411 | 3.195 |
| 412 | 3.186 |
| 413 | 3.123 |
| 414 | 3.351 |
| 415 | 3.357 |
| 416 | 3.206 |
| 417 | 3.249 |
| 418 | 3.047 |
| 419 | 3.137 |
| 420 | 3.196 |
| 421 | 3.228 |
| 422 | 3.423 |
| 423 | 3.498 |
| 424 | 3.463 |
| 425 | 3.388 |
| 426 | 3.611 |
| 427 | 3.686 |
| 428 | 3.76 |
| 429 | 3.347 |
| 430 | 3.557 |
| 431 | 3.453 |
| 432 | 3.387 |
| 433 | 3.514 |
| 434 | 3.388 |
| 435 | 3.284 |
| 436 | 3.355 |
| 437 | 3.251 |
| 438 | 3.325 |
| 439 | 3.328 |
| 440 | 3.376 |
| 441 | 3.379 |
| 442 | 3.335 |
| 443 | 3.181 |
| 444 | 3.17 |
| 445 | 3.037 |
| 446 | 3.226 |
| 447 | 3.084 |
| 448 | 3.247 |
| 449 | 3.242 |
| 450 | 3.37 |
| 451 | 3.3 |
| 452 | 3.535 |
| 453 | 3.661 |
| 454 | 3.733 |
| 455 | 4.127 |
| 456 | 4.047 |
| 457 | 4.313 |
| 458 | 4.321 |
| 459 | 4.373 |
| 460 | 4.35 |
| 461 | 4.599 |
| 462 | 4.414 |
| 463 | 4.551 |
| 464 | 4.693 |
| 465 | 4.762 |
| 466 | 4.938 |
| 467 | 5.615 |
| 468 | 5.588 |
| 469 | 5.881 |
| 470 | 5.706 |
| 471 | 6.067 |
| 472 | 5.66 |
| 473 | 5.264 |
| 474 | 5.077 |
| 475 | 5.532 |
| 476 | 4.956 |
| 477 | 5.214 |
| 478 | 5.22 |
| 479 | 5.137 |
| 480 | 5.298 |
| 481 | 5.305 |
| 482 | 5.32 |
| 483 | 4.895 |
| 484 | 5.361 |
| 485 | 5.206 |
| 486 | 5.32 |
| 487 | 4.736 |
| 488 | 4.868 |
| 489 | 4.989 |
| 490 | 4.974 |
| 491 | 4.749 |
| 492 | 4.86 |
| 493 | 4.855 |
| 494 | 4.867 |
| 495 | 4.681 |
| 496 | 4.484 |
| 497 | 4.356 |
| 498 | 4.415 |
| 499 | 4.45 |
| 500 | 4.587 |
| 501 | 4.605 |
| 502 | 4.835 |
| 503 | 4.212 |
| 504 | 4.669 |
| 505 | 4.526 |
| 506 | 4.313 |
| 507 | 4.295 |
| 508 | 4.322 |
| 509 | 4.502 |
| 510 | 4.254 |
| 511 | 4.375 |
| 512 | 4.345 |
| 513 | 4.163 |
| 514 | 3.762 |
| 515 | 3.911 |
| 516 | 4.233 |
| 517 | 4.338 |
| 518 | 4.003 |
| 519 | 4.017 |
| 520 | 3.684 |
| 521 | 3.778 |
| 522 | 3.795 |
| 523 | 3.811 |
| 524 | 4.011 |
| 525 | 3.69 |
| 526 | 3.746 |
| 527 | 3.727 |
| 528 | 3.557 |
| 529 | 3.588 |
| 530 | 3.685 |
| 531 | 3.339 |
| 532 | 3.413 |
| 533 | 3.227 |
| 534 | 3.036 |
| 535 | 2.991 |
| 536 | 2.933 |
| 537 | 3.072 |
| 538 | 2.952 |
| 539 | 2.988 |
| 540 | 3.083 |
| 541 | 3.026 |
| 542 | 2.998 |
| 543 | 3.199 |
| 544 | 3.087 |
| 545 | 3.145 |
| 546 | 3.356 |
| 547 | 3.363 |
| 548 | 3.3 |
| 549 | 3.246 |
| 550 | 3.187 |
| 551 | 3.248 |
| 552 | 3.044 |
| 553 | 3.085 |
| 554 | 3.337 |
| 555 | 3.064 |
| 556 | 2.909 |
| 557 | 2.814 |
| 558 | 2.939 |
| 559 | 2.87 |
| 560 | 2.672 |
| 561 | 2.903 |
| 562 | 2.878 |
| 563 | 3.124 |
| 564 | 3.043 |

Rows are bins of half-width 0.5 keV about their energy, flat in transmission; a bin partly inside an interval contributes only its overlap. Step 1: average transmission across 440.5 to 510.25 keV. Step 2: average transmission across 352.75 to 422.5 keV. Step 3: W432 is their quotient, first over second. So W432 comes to 1.57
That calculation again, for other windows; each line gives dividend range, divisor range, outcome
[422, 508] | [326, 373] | 1.39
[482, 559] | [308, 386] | 1.32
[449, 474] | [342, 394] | 1.62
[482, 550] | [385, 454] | 1.26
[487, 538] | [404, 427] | 1.27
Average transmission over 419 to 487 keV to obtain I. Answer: 4.17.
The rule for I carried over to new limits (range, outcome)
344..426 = 2.93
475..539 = 4.3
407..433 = 3.33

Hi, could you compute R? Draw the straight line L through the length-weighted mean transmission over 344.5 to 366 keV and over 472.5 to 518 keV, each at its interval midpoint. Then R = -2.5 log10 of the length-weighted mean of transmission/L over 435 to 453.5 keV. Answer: 0.23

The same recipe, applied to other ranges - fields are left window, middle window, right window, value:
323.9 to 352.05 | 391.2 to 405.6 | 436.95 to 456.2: 0.153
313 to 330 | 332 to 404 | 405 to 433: 0.077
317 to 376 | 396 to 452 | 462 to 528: 0.204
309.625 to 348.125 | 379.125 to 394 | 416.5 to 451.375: 0.130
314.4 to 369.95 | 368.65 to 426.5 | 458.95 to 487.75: 0.338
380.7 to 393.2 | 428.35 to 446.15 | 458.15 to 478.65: 0.270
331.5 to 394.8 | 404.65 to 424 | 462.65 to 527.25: 0.136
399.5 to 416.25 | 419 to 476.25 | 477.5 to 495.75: 0.027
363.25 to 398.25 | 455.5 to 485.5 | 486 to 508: -0.197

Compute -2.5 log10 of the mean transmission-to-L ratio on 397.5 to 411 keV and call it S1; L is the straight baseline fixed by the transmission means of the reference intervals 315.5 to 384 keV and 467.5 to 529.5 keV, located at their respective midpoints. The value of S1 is 0.21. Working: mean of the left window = 2.95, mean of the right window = 4.63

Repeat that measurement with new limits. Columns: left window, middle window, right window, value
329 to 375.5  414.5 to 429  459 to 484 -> 0.26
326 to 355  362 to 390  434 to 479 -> 0.28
